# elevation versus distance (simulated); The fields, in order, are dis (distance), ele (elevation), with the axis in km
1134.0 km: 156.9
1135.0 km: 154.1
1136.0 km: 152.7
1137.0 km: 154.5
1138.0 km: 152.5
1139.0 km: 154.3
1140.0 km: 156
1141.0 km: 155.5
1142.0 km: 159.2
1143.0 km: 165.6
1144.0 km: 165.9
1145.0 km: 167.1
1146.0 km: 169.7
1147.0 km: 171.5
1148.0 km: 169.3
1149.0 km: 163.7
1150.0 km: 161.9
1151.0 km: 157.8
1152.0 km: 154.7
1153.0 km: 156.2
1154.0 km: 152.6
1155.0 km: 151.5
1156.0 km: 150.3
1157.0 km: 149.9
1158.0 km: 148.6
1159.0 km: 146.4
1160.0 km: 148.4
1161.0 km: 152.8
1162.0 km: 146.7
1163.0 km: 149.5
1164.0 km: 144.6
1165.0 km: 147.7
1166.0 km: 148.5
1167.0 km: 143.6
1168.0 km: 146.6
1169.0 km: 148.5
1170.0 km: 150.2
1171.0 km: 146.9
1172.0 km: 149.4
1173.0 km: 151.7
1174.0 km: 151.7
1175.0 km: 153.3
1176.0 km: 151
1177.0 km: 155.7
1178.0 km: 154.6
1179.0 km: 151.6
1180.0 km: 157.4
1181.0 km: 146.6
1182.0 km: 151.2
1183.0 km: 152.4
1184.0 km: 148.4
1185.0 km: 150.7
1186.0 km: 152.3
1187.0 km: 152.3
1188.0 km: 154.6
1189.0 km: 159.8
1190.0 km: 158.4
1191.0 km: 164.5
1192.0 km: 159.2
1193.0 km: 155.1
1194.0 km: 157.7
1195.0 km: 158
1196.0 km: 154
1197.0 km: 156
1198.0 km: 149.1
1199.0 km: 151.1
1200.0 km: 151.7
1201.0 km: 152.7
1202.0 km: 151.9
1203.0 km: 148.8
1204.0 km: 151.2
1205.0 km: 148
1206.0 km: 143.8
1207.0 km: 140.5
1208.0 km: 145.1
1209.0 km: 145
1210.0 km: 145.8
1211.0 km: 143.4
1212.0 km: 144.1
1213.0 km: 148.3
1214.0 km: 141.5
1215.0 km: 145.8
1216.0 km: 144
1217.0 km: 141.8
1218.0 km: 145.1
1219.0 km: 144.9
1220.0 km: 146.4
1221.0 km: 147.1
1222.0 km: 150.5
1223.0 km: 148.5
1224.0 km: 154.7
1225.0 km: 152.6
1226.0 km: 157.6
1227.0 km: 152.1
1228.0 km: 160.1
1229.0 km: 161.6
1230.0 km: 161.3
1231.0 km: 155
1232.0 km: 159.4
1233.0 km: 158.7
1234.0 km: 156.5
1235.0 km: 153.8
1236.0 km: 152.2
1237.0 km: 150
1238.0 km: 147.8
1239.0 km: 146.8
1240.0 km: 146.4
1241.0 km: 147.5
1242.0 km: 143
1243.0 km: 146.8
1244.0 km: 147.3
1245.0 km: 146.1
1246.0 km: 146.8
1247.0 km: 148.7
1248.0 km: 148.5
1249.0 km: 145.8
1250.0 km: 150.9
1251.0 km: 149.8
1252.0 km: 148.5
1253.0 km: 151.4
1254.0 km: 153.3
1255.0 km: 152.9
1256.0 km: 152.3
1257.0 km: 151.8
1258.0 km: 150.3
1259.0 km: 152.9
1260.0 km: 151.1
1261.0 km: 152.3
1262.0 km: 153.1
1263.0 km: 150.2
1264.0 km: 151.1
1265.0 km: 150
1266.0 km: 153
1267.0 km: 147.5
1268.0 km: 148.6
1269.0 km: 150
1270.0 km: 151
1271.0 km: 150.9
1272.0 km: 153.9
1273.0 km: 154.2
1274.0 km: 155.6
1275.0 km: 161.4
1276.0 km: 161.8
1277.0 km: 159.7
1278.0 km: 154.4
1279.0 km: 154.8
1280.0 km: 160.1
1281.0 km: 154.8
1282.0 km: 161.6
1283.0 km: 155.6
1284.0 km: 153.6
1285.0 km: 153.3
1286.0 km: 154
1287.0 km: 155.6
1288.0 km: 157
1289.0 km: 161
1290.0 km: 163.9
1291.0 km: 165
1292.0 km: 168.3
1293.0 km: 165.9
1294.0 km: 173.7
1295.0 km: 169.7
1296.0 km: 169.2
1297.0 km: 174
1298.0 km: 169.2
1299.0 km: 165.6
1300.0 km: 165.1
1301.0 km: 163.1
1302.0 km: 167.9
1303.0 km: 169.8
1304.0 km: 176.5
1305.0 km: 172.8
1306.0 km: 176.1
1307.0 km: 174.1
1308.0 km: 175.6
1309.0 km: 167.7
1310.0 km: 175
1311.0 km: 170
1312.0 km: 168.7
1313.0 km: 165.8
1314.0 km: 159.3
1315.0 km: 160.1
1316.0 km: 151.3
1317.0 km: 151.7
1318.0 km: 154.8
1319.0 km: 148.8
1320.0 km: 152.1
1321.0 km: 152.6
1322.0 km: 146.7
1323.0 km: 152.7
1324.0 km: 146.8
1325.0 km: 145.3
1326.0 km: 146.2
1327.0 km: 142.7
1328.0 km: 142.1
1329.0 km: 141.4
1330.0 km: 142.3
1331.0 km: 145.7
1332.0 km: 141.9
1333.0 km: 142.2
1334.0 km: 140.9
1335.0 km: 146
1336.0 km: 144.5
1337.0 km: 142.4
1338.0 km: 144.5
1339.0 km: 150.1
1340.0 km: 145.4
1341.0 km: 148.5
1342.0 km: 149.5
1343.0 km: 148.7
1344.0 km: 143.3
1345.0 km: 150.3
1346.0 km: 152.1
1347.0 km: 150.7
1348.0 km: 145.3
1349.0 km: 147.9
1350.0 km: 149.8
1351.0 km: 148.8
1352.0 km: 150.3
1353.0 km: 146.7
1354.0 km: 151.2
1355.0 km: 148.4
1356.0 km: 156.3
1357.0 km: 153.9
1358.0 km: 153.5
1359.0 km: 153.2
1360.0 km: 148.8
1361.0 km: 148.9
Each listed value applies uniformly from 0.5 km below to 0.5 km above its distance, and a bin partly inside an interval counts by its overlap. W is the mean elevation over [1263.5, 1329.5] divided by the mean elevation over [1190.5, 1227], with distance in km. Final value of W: 1.1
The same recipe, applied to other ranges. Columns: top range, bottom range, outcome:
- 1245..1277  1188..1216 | 1.01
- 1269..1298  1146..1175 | 1.05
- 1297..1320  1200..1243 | 1.11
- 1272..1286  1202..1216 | 1.08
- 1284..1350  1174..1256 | 1.04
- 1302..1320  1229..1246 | 1.09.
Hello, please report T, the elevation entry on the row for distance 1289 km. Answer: 161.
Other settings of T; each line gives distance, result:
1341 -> 148.5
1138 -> 152.5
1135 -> 154.1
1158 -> 148.6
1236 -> 152.2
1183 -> 152.4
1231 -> 155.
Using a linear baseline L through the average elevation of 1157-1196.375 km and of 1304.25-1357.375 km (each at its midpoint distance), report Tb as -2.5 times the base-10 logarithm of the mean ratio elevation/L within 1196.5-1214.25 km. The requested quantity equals 0.03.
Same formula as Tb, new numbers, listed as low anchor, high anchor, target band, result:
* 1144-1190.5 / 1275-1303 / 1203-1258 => 0.06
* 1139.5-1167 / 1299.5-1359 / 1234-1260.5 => 0.04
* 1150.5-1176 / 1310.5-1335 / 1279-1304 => -0.09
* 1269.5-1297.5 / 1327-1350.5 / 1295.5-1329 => -0.06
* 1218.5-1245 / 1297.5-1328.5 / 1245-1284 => 0.02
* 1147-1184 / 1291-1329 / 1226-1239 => 0.01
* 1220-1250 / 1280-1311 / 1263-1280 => 0.04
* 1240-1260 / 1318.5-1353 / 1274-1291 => -0.07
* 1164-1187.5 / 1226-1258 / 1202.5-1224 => 0.04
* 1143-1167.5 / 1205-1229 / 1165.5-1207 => 0.00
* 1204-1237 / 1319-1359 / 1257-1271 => -0.01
